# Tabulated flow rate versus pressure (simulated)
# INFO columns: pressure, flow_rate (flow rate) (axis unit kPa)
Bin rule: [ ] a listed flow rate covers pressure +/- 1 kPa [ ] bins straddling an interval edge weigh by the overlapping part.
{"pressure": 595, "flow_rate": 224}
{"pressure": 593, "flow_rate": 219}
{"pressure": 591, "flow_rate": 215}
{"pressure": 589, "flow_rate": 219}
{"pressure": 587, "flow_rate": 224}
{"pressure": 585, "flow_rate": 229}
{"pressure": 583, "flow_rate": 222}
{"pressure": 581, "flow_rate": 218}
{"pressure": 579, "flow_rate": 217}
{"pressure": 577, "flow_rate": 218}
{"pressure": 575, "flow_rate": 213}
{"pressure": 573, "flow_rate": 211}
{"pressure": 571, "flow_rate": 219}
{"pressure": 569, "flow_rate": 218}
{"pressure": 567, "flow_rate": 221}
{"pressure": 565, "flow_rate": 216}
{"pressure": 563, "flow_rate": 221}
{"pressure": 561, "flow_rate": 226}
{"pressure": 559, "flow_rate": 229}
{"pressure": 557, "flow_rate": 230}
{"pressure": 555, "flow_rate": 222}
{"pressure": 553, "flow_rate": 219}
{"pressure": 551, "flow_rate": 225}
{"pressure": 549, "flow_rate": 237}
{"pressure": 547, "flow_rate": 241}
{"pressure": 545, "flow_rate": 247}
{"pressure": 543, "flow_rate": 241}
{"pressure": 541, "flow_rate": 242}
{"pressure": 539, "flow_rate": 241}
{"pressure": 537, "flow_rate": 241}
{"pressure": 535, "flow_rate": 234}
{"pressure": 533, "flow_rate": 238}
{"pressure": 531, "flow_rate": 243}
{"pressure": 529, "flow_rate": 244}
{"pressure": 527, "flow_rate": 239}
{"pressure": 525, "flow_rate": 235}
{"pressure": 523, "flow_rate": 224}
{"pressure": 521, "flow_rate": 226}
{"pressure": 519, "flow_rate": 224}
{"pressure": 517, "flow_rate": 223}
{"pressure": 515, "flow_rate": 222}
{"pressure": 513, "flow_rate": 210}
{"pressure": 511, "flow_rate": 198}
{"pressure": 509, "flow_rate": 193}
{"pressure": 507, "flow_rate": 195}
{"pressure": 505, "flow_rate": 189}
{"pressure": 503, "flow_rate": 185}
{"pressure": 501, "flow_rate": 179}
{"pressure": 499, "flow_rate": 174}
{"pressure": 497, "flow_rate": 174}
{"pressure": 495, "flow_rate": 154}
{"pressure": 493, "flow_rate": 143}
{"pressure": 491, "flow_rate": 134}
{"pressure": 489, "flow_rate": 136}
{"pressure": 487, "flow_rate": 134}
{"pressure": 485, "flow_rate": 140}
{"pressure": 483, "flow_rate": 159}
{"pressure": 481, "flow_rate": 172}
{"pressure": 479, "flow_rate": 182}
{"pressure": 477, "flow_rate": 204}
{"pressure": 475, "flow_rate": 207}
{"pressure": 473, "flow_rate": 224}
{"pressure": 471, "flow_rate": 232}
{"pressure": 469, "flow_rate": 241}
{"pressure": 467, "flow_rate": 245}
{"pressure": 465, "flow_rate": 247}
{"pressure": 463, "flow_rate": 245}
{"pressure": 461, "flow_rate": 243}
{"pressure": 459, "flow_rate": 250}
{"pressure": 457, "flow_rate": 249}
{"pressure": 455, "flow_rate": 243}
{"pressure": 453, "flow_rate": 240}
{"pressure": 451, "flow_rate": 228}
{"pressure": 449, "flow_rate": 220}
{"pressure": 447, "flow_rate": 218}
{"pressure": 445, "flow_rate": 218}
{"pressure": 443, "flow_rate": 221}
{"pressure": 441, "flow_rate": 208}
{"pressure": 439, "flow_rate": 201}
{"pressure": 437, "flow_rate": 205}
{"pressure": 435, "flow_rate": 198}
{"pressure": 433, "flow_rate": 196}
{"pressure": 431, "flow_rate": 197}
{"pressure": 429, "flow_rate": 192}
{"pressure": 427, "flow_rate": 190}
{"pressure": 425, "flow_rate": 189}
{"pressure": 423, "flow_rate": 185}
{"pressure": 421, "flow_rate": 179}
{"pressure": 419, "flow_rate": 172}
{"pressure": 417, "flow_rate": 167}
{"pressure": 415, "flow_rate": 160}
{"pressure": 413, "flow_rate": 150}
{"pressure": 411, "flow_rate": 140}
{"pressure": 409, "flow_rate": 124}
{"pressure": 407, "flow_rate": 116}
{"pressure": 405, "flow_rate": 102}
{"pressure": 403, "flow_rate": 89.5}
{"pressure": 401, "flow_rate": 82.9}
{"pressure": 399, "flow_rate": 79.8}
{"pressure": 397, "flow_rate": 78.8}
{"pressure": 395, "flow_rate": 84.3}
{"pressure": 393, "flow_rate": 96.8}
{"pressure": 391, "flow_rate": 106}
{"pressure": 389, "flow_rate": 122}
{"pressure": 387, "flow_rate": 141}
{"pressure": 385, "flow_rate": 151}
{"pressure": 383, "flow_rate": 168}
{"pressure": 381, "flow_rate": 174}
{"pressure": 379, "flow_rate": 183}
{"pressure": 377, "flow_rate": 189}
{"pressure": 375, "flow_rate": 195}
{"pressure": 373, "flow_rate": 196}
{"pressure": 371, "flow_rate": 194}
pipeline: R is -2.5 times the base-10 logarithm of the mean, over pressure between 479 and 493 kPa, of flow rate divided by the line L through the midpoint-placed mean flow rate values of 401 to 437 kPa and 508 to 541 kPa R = 0.34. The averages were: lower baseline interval 161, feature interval 148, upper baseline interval 228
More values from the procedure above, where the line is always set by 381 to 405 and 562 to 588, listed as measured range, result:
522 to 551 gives -0.21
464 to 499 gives -0.13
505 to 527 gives -0.17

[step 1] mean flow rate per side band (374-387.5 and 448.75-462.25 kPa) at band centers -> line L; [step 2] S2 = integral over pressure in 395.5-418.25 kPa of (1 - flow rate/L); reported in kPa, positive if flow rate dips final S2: 9.27 kPa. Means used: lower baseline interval 173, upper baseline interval 240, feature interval 117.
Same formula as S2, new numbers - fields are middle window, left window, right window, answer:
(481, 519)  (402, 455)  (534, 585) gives 5.7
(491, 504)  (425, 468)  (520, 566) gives 3.5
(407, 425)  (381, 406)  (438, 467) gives -0.1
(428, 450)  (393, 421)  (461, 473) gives -2.7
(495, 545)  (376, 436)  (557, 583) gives -4.7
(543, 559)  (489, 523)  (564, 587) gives -1.9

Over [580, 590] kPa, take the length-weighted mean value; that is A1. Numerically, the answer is 222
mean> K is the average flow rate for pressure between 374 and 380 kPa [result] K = 189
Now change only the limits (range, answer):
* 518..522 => 225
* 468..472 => 236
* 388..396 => 102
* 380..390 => 151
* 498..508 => 184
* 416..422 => 173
